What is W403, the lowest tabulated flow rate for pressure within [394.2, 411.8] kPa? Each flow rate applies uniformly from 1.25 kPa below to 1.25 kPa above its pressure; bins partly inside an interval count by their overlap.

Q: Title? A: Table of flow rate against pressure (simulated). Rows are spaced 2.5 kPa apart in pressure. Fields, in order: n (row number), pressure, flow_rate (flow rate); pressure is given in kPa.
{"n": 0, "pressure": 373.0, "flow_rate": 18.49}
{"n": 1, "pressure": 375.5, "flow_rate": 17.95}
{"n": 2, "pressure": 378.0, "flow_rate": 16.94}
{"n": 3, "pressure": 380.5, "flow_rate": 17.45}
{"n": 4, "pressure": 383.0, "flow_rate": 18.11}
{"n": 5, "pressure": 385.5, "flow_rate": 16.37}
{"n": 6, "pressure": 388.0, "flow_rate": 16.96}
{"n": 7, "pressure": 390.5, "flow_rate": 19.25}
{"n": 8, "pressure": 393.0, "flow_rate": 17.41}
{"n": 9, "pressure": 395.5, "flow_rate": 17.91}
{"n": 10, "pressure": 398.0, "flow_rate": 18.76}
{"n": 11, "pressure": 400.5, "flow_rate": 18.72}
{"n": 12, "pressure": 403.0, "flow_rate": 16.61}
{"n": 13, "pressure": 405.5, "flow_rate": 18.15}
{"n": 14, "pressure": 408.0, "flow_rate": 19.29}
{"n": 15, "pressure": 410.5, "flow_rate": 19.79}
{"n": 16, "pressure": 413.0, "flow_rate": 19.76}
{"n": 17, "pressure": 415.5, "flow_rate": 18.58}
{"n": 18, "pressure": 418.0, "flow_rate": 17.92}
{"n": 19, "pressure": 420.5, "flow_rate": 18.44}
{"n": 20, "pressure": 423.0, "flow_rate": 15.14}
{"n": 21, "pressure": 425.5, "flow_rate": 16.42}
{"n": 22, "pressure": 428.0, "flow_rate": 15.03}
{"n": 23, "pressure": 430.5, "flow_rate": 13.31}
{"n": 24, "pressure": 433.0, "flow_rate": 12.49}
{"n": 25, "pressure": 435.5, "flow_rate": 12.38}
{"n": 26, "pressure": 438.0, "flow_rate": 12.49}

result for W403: 16.61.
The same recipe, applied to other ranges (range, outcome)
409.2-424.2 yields 15.14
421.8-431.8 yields 13.31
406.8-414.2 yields 19.29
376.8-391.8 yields 16.37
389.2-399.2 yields 17.41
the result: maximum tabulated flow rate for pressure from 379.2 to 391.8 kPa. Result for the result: 19.25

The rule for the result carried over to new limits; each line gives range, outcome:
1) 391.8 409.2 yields 19.29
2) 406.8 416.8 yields 19.79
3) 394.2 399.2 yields 18.76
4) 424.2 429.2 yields 16.42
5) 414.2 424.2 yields 18.58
